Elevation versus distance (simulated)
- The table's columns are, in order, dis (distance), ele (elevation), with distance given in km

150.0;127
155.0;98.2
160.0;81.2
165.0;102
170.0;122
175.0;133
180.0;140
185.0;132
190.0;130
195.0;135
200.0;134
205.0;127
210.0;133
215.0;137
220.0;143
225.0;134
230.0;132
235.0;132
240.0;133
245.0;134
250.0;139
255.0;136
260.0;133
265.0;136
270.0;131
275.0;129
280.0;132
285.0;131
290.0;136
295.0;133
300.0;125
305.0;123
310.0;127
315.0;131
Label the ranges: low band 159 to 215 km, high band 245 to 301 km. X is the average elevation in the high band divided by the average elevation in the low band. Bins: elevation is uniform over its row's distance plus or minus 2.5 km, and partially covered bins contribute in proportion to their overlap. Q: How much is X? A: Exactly 1.05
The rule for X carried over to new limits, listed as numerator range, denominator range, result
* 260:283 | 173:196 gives 0.99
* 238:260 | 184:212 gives 1.03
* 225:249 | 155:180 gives 1.20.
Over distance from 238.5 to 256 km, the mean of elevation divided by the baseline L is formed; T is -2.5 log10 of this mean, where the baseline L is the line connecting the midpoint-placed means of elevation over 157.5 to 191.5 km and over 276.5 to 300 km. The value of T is -0.07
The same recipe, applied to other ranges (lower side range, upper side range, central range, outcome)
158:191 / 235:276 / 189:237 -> -0.060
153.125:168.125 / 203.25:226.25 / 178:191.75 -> -0.188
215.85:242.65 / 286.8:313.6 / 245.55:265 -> -0.025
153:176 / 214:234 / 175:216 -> -0.103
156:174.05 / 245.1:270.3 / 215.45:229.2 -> -0.118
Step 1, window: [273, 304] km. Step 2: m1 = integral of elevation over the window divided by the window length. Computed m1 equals 131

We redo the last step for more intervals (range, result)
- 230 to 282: 133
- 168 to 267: 134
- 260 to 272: 134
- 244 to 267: 136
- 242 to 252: 136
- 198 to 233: 134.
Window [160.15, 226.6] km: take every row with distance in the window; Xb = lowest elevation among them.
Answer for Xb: 102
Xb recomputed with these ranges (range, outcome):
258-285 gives 129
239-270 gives 131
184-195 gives 130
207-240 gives 132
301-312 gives 123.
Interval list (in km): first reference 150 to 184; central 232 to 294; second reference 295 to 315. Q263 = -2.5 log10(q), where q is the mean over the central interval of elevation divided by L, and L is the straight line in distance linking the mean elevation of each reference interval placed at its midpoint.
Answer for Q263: -0.09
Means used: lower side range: 115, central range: 133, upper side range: 127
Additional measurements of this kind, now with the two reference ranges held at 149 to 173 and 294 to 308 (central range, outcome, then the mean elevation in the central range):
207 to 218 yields -0.19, 135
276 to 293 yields -0.07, 133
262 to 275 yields -0.10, 133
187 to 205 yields -0.19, 132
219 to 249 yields -0.16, 134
